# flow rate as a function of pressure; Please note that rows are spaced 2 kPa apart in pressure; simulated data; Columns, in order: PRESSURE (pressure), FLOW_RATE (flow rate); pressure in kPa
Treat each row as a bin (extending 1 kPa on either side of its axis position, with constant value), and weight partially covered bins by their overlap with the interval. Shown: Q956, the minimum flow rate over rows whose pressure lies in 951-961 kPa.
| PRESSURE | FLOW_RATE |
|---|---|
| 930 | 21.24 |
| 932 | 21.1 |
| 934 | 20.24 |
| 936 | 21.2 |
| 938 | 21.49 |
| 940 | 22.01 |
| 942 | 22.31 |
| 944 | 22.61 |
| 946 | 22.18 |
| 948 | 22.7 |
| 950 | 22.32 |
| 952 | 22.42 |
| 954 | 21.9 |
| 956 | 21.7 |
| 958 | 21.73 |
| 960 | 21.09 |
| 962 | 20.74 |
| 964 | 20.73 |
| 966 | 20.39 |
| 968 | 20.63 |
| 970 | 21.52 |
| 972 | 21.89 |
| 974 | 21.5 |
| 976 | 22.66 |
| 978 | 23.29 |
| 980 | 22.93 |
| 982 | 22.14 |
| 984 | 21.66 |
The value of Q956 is 21.09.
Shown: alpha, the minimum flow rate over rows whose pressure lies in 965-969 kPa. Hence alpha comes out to 20.39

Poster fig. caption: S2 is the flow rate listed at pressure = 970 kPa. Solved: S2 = 21.52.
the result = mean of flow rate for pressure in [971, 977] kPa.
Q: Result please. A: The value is 22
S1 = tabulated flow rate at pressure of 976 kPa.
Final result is 22.66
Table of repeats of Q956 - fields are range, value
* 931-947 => 20.24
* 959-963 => 20.74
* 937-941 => 21.49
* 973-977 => 21.5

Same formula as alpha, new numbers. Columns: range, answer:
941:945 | 22.31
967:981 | 20.63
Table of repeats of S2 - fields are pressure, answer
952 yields 22.42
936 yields 21.2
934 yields 20.24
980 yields 22.93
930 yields 21.24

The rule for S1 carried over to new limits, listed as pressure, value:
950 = 22.32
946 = 22.18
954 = 21.9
